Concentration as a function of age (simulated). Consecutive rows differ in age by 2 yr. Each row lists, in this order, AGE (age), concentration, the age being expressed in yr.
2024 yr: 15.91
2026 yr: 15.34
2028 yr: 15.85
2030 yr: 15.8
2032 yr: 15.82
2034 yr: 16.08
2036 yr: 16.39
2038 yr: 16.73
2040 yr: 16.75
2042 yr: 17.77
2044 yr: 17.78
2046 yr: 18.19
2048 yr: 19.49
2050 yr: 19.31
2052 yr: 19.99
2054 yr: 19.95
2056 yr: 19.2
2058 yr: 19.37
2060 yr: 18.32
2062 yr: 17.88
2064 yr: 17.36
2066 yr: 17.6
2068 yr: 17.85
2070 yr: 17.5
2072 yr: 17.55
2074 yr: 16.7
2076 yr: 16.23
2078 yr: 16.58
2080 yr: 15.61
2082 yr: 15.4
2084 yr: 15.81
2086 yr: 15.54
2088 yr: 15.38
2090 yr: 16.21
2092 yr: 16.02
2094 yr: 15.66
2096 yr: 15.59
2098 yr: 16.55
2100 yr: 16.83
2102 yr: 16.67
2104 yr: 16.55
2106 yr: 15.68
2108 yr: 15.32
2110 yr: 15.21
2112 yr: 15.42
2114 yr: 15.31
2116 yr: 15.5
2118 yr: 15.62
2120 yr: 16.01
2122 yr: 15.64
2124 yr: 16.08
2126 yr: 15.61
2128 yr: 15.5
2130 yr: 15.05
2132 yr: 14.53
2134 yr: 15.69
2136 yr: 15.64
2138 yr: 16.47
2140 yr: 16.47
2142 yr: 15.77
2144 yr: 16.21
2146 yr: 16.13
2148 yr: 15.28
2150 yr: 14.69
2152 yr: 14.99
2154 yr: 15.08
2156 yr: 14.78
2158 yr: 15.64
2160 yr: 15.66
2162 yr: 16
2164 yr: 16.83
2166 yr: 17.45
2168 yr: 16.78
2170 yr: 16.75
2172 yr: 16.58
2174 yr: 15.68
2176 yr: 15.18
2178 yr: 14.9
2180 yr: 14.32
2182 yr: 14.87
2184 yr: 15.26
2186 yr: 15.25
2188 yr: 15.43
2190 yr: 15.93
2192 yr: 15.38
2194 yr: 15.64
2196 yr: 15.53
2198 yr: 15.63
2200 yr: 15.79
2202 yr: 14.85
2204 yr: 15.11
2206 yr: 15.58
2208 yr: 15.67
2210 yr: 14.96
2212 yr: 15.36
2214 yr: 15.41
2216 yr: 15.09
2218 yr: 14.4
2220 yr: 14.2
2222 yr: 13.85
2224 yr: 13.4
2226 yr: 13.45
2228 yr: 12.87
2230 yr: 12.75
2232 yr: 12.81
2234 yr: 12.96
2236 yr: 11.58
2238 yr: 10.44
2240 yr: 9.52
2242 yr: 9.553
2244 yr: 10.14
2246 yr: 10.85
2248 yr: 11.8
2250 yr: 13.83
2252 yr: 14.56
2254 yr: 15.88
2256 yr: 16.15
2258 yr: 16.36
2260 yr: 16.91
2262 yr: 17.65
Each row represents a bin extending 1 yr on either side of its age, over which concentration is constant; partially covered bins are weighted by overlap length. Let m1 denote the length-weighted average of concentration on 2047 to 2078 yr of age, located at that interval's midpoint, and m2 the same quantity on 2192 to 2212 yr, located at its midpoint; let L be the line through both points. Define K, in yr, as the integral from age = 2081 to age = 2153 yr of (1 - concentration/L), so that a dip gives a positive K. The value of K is 5.9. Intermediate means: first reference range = 18.2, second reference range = 15.4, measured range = 15.7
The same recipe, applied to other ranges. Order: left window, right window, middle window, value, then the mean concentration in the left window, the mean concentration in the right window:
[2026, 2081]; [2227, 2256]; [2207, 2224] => -2.36 yr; 17.5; 12.2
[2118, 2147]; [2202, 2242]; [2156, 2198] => -3.00 yr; 15.8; 13.6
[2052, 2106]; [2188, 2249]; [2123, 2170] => -1.23 yr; 17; 13.7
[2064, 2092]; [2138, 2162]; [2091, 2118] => 0.48 yr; 16.5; 15.6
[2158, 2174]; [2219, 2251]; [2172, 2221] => -2.55 yr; 16.5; 12.1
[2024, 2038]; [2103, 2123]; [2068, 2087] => -0.77 yr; 15.9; 15.6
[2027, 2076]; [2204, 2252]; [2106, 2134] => 0.80 yr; 17.7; 13.1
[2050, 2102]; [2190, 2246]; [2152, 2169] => -0.97 yr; 17.1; 13.8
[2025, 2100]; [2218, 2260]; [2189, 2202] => -1.49 yr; 17.1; 13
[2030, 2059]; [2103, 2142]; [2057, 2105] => 0.57 yr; 18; 15.7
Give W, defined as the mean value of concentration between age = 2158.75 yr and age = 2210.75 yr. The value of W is 15.7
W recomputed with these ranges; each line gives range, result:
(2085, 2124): 15.8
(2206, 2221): 15.1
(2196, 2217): 15.4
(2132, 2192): 15.7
